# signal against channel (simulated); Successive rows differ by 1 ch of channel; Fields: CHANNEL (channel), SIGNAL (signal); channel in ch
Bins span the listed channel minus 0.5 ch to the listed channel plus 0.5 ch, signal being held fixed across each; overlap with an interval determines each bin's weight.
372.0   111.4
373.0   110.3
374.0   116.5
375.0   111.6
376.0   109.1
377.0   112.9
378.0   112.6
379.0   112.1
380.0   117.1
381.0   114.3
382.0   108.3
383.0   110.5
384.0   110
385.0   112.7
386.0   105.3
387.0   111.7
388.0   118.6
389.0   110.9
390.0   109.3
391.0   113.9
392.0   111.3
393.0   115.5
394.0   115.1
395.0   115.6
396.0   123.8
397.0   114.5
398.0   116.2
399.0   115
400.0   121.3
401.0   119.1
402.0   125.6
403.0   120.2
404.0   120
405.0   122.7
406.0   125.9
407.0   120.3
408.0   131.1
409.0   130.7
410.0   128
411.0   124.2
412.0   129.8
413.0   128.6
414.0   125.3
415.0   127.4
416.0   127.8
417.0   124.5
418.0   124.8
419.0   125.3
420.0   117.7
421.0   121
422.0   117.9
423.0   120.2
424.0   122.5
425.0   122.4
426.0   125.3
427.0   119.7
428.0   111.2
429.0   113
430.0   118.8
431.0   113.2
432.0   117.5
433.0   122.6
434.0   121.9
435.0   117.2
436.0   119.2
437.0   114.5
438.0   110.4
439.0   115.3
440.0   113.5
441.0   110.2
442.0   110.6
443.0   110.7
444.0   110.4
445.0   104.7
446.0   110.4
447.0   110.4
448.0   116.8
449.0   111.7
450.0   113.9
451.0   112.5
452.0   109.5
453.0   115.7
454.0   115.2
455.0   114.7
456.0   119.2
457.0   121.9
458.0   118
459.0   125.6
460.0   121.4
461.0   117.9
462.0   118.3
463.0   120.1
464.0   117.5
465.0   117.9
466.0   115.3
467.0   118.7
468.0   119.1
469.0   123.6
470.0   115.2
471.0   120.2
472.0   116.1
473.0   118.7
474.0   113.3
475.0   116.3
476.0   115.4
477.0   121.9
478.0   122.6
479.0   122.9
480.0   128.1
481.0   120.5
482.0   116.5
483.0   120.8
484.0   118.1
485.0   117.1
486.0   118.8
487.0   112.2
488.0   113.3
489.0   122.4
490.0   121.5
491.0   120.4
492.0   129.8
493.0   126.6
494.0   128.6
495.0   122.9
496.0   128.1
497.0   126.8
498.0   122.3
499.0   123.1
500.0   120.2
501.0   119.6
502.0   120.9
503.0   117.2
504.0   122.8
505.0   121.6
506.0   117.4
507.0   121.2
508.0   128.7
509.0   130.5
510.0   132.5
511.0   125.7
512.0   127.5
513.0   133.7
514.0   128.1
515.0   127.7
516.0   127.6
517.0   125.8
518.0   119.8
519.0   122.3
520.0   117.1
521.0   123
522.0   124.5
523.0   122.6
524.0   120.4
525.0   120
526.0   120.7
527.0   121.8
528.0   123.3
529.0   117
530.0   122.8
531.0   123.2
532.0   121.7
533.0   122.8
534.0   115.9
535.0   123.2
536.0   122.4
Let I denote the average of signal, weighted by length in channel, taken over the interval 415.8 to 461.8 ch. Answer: 117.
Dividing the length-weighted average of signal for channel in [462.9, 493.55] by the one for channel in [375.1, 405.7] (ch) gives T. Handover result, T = 1.04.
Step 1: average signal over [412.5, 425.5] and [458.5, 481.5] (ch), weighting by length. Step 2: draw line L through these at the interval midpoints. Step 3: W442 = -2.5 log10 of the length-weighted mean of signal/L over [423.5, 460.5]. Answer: 0.05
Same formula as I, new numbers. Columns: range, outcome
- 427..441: 116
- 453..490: 119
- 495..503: 123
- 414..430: 121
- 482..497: 121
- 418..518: 119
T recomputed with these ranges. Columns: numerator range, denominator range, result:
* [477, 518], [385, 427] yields 1.02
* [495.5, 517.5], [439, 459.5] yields 1.10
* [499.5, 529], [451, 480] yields 1.04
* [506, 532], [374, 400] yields 1.10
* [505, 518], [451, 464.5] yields 1.07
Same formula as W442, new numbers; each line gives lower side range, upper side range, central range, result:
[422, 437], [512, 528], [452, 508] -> 0.01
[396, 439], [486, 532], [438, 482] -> 0.05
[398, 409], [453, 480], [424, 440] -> 0.03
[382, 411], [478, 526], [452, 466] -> 0.02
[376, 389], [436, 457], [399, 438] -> -0.09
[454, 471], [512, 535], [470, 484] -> 0.01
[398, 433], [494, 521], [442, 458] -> 0.09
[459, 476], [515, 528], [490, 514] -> -0.03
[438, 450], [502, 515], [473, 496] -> 0.00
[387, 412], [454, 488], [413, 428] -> -0.03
